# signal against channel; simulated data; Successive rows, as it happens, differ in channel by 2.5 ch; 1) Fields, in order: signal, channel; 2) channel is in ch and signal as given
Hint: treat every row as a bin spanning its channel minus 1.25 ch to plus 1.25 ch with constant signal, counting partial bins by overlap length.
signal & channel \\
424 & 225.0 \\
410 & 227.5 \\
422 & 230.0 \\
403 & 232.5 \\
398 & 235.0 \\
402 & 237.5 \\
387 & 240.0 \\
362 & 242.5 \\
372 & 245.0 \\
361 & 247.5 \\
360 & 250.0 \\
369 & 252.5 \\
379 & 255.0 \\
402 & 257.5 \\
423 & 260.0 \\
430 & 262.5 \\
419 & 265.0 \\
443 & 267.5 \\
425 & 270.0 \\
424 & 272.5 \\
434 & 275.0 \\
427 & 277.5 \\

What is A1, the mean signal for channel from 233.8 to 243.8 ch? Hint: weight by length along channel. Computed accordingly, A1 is 387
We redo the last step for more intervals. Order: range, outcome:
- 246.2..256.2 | 367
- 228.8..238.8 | 406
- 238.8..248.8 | 370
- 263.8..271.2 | 429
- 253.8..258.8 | 391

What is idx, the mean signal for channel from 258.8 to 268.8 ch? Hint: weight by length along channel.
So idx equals 429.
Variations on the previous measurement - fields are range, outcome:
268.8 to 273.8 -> 425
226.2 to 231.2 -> 416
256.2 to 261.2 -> 412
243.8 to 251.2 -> 364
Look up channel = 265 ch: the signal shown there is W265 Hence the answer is 419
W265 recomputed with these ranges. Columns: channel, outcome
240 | 387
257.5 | 402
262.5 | 430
